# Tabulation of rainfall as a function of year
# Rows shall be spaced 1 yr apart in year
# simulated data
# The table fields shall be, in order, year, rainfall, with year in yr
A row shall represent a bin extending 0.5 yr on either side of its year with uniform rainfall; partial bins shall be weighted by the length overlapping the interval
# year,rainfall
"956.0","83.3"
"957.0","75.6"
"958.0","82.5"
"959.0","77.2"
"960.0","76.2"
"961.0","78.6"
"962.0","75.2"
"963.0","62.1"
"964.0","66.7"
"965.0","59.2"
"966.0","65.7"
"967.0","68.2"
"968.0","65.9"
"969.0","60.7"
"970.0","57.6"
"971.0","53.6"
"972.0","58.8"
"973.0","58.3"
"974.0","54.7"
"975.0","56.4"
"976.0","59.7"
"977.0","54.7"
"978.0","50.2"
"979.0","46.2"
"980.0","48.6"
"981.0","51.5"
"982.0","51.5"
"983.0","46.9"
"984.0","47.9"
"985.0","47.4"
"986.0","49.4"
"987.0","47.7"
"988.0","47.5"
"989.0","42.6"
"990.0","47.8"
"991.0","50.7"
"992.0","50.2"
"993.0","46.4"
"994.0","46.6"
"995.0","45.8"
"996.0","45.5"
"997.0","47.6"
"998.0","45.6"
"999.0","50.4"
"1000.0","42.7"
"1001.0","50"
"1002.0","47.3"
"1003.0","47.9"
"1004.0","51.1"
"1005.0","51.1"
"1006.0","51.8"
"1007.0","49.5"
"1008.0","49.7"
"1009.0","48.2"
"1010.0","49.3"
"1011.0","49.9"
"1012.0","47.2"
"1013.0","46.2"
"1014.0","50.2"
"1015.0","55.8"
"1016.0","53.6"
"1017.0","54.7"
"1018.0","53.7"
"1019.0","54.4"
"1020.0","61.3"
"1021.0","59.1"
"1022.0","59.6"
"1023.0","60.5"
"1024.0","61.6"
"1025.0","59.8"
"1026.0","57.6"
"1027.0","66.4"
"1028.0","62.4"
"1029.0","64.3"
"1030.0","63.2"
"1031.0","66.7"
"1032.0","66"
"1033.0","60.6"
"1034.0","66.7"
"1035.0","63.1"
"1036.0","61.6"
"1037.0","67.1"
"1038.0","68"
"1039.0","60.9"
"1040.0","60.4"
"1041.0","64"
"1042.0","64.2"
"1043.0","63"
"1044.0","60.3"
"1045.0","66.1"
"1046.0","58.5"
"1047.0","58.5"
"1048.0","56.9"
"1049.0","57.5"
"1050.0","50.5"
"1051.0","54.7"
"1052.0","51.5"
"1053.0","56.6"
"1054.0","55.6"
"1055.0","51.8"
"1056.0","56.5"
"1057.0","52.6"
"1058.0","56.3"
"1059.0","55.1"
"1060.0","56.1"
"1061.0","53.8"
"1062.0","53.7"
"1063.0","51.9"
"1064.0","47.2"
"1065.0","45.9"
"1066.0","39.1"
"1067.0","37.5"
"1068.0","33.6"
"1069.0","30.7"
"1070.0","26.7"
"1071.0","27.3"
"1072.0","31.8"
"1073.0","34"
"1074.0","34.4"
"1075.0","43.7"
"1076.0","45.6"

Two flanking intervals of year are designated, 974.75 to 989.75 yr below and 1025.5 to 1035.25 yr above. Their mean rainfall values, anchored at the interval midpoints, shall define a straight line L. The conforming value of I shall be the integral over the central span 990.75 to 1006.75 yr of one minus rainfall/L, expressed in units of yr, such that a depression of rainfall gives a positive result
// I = 1.9 yr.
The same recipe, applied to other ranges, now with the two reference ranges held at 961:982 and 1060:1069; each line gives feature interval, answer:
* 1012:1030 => -2.11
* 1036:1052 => -4.06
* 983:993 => 1.55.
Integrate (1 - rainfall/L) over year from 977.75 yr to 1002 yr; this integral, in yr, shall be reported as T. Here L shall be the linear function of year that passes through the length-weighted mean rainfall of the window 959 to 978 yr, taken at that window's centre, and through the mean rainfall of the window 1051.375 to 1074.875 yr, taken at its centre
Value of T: 4.6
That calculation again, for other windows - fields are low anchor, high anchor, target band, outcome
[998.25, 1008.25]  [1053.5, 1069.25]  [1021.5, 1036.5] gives -4.2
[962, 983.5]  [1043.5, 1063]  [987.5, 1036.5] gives 2.5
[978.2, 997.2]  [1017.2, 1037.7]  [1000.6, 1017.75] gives 1.6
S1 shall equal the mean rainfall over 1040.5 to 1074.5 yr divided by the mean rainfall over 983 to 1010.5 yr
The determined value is 1.04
